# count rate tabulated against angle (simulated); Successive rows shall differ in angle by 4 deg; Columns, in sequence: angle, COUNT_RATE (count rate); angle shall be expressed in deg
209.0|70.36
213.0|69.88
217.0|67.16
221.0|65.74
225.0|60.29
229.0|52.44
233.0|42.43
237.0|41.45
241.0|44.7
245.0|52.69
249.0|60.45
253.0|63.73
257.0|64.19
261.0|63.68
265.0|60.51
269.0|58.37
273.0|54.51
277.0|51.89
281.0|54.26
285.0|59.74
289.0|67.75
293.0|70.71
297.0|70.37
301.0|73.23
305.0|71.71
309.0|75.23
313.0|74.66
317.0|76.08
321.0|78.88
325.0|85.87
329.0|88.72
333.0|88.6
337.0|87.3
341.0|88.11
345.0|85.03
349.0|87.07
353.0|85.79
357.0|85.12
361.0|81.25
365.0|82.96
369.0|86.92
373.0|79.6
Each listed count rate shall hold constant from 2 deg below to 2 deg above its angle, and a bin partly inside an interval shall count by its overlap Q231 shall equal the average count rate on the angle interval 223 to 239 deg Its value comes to 49.2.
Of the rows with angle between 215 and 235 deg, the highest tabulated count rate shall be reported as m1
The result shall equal 67.16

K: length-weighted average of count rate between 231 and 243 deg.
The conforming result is 42.9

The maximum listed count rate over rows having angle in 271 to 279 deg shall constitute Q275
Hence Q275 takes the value 54.51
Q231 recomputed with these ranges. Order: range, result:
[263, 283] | 55.9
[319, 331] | 84.5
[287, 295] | 69.2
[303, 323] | 75.3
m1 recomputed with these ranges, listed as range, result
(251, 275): 64.19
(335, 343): 88.11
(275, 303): 73.23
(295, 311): 75.23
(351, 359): 85.79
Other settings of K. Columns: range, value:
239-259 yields 57.2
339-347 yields 86.6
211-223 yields 67.6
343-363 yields 84.9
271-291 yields 57.6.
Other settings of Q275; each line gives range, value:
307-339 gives 88.72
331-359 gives 88.6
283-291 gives 67.75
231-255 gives 63.73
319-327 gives 85.87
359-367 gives 82.96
